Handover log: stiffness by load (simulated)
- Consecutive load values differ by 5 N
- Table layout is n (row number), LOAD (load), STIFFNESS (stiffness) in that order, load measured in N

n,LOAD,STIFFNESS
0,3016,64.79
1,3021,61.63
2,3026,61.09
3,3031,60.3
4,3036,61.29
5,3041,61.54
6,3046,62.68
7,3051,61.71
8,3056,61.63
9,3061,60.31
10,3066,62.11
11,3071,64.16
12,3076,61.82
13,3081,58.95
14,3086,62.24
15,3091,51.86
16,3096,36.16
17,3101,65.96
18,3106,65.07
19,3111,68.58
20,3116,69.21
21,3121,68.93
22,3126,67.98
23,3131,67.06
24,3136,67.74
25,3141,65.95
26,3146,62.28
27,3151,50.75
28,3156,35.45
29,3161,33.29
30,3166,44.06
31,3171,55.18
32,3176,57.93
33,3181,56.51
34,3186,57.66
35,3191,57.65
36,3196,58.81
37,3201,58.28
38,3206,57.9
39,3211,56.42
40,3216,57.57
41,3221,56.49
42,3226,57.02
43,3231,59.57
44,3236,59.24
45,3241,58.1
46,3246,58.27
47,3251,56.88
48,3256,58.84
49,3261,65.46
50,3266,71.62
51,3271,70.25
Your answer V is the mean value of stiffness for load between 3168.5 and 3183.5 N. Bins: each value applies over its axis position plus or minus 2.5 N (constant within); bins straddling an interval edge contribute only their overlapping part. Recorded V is 56.5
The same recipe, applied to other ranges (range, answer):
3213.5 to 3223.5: 57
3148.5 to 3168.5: 40.9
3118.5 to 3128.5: 68.5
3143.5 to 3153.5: 56.5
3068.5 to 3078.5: 63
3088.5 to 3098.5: 44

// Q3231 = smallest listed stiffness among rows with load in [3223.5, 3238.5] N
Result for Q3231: 57.02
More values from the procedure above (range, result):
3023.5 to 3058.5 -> 60.3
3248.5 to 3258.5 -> 56.88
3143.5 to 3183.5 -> 33.29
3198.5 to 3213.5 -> 56.42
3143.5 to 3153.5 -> 50.75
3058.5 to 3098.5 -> 36.16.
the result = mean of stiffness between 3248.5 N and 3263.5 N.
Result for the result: 60.4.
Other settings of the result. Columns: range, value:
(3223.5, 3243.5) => 58.5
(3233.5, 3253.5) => 58.1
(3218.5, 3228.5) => 56.8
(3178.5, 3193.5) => 57.3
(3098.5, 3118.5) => 67.2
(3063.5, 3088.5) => 61.9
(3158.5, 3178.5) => 47.6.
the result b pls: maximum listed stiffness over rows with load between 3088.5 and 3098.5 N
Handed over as 51.86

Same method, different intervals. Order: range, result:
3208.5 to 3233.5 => 59.57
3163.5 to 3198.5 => 58.81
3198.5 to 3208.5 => 58.28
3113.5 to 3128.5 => 69.21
